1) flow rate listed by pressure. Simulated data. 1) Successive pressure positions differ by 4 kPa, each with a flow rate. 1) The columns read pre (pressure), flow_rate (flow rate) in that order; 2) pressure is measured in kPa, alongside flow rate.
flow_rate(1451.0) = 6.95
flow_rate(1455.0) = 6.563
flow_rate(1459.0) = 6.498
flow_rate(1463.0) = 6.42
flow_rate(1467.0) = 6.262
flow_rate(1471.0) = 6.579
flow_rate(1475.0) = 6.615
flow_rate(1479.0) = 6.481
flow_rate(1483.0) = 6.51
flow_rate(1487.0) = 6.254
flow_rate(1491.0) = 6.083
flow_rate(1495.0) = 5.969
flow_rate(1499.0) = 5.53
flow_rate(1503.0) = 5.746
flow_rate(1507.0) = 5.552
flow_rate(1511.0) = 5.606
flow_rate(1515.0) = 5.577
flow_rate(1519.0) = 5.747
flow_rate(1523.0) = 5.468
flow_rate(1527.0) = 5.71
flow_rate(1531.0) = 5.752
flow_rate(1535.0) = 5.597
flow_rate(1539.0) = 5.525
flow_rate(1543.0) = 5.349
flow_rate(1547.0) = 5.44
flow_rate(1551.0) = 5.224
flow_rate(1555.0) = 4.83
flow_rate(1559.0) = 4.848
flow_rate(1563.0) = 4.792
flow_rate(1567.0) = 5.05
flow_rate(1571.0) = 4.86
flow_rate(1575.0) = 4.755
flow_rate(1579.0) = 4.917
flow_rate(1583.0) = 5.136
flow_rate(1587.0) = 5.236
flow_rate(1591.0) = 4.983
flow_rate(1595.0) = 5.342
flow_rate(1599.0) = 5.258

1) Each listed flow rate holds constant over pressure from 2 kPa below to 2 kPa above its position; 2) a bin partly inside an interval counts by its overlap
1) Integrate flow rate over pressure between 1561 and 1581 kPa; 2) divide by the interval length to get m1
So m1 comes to 4.87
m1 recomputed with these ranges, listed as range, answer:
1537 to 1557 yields 5.27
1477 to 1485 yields 6.5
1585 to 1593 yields 5.11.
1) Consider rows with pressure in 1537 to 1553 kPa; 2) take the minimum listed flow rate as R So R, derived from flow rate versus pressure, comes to 5.224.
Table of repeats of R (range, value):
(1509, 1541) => 5.468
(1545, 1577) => 4.755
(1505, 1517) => 5.552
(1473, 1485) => 6.481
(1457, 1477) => 6.262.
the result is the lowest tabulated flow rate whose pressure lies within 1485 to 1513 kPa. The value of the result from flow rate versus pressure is 5.53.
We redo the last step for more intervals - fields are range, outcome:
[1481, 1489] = 6.254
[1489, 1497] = 5.969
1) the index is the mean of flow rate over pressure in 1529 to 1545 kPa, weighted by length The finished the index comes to 5.56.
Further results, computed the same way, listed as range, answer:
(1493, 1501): 5.75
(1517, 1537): 5.65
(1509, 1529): 5.62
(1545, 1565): 5.03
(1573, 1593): 5.01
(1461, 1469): 6.34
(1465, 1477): 6.49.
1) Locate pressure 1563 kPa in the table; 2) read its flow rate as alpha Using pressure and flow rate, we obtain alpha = 4.792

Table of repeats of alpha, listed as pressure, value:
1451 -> 6.95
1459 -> 6.498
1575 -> 4.755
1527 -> 5.71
